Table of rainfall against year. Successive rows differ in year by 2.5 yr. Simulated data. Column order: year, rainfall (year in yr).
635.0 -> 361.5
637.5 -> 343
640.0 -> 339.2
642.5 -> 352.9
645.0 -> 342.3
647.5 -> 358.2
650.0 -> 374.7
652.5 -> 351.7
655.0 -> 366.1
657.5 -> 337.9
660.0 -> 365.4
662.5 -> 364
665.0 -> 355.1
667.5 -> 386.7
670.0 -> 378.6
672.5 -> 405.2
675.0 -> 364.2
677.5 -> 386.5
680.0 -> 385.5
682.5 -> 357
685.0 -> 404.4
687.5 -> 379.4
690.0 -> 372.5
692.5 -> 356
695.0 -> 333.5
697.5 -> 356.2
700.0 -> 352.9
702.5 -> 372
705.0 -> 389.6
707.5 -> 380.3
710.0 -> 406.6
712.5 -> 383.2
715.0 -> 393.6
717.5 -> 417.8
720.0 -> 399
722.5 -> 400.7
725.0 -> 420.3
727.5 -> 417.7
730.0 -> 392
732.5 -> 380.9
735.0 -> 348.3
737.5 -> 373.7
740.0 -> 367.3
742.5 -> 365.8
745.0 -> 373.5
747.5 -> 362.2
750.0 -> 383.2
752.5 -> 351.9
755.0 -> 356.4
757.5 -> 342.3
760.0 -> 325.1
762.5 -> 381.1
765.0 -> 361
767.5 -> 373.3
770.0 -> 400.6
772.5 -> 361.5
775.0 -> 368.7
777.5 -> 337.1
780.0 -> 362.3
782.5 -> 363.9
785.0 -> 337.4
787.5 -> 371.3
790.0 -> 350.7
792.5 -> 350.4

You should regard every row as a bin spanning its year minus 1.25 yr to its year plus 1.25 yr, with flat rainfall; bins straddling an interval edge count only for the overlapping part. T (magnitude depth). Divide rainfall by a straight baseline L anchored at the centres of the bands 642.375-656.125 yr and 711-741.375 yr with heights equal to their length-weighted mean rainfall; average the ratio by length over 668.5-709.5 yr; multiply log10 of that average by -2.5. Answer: 0.00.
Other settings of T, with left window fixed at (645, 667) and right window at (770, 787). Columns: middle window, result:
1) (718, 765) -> -0.05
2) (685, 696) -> -0.02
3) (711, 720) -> -0.11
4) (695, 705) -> 0.00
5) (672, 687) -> -0.07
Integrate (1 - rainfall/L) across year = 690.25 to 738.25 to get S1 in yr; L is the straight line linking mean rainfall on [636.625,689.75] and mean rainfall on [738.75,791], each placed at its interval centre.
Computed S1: -2.4 yr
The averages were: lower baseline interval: 367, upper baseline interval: 362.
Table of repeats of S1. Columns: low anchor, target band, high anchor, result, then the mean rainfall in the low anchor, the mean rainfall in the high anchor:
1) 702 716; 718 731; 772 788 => -0.9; 388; 357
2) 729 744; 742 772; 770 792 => 0.1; 371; 359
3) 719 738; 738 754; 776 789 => 0.5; 392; 355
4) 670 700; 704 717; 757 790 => -0.8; 372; 360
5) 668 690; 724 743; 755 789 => -0.7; 382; 360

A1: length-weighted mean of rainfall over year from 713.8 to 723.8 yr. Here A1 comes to 403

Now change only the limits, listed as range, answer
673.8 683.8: 374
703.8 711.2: 392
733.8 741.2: 363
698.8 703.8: 363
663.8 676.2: 378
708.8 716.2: 394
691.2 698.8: 349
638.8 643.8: 346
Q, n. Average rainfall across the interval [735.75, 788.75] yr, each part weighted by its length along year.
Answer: 363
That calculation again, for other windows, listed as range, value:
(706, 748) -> 388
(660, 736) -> 381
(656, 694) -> 373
